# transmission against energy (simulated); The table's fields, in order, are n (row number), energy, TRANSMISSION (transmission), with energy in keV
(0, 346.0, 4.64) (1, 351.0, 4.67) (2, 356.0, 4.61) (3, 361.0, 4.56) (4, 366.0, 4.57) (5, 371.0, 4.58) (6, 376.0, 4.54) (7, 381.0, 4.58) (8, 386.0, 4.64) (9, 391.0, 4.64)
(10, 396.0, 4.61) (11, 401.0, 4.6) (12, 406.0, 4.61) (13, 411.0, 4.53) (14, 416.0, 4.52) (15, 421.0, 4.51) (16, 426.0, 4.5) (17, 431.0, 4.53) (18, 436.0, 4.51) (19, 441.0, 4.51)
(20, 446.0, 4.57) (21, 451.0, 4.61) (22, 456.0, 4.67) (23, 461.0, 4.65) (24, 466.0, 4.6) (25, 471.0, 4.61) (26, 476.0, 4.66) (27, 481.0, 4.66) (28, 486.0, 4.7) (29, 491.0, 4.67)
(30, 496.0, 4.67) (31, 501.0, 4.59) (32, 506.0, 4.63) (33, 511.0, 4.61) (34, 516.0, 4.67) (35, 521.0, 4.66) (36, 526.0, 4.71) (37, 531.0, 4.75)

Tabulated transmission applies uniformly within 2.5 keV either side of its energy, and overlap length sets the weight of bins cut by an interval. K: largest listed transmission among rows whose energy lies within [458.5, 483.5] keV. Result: 4.66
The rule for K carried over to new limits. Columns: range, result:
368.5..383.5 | 4.58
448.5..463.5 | 4.67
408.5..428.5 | 4.53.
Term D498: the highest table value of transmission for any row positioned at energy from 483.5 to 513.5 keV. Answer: 4.7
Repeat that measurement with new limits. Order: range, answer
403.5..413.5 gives 4.61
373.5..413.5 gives 4.64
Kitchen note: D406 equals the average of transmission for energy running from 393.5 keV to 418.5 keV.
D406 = 4.57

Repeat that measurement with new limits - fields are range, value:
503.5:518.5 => 4.64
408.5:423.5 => 4.52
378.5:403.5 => 4.61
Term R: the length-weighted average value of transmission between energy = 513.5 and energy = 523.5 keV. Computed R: 4.67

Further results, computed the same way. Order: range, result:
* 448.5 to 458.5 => 4.64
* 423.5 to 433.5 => 4.52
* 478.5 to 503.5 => 4.66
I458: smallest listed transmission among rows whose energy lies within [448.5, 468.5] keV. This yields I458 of 4.6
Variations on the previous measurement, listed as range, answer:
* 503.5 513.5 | 4.61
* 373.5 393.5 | 4.54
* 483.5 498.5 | 4.67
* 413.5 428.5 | 4.5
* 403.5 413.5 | 4.53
